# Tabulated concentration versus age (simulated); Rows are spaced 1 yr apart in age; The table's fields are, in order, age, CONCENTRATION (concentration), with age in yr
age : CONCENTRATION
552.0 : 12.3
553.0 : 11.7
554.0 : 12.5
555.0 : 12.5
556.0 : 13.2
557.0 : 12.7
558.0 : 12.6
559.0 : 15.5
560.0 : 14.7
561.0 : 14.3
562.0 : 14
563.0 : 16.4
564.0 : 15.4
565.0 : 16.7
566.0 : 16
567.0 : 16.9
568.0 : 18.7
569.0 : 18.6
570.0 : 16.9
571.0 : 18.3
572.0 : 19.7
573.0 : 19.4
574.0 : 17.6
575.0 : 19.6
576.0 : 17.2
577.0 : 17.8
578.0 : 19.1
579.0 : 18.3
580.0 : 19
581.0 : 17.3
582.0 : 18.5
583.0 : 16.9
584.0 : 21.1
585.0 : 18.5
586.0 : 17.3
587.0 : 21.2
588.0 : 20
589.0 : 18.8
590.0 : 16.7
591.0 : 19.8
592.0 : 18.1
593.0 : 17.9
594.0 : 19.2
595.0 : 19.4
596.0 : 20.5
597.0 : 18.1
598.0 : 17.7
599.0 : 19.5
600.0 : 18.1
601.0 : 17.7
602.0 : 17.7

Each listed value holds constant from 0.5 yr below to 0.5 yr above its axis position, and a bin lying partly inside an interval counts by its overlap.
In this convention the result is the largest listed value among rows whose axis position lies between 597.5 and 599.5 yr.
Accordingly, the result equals 19.5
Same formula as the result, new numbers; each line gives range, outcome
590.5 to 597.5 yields 20.5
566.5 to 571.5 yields 18.7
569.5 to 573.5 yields 19.7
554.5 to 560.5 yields 15.5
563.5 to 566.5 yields 16.7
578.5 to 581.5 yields 19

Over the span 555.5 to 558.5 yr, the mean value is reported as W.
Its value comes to 12.8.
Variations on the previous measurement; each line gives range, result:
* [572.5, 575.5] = 18.9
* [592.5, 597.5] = 19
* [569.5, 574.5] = 18.4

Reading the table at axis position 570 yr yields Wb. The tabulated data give 16.9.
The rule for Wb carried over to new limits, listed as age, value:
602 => 17.7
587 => 21.2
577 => 17.8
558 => 12.6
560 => 14.7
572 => 19.7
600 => 18.1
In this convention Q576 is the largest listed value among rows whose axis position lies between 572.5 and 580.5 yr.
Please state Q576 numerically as 19.6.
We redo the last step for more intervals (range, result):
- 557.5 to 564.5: 16.4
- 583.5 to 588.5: 21.2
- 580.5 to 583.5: 18.5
